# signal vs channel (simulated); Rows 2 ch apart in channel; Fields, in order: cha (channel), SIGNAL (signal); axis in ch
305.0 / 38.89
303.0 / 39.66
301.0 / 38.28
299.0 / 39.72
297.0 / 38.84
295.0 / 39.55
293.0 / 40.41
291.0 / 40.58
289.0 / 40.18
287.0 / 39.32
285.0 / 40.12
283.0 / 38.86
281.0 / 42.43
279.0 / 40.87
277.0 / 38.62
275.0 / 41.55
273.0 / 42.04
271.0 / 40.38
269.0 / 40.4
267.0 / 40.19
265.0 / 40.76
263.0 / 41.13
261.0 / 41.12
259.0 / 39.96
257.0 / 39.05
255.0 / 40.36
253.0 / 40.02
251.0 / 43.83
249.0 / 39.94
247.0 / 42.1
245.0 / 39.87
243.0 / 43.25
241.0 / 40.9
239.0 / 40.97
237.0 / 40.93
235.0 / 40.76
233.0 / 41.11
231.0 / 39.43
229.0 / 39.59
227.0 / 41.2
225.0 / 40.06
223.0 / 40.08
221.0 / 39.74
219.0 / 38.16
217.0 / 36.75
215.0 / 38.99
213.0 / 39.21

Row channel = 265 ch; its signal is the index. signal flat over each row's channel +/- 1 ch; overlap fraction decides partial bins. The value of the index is 40.76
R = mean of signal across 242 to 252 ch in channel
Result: 41.8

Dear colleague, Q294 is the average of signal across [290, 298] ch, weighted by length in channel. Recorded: 39.8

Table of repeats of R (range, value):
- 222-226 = 40.1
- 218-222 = 39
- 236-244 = 41.5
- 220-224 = 39.9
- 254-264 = 40.3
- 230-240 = 40.6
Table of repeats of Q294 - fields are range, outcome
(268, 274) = 40.9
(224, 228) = 40.6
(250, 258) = 40.8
